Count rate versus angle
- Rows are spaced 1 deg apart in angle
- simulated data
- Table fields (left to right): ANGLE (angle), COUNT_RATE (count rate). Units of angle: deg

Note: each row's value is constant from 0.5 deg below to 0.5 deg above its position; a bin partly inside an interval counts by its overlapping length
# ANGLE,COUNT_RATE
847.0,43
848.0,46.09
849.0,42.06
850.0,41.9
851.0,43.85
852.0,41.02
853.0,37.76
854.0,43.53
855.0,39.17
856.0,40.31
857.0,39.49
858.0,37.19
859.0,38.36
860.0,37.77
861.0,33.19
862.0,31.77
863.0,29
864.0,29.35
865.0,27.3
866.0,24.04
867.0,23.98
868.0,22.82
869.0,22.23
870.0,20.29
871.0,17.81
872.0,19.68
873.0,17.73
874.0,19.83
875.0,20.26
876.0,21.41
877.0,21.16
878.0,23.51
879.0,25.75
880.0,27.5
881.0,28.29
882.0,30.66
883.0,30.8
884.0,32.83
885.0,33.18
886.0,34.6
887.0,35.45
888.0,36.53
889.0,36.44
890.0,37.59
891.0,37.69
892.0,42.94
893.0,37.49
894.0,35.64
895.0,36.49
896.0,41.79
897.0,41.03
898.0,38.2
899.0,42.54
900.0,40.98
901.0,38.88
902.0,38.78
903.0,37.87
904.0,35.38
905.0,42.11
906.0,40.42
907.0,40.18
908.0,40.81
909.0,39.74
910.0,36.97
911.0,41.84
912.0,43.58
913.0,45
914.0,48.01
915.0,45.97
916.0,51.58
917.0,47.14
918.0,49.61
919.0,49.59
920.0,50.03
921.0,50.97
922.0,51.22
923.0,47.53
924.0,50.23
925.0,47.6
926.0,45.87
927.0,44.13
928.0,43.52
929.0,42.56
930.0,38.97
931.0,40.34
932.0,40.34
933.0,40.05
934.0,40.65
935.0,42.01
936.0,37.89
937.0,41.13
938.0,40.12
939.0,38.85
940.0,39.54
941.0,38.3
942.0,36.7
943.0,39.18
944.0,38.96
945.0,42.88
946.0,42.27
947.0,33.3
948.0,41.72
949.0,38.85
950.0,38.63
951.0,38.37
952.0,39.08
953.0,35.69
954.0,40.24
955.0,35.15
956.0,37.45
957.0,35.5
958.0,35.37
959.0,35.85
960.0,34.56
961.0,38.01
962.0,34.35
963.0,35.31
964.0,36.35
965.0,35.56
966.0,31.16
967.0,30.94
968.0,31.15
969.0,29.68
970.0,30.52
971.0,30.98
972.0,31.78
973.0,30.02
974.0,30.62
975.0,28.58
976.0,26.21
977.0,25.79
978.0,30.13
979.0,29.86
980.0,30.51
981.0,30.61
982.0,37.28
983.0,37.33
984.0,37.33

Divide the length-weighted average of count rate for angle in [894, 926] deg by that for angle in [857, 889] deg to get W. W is 1.56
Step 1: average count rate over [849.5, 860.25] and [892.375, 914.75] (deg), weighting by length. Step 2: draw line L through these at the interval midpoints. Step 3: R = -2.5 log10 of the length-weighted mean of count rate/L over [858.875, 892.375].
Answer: 0.38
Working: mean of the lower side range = 40.1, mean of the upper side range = 40.2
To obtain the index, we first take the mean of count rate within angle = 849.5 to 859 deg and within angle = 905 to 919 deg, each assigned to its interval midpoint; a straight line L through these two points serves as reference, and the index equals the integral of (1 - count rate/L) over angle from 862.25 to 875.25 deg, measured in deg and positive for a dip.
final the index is 5.8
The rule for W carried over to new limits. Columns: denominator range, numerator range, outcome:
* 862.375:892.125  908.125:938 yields 1.62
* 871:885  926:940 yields 1.66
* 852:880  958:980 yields 1.12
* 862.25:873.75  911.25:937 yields 1.95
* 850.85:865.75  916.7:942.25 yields 1.21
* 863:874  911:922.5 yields 2.12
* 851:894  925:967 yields 1.25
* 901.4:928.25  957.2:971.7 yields 0.75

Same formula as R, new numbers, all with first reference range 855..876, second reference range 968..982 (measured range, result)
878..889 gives -0.12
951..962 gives -0.23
